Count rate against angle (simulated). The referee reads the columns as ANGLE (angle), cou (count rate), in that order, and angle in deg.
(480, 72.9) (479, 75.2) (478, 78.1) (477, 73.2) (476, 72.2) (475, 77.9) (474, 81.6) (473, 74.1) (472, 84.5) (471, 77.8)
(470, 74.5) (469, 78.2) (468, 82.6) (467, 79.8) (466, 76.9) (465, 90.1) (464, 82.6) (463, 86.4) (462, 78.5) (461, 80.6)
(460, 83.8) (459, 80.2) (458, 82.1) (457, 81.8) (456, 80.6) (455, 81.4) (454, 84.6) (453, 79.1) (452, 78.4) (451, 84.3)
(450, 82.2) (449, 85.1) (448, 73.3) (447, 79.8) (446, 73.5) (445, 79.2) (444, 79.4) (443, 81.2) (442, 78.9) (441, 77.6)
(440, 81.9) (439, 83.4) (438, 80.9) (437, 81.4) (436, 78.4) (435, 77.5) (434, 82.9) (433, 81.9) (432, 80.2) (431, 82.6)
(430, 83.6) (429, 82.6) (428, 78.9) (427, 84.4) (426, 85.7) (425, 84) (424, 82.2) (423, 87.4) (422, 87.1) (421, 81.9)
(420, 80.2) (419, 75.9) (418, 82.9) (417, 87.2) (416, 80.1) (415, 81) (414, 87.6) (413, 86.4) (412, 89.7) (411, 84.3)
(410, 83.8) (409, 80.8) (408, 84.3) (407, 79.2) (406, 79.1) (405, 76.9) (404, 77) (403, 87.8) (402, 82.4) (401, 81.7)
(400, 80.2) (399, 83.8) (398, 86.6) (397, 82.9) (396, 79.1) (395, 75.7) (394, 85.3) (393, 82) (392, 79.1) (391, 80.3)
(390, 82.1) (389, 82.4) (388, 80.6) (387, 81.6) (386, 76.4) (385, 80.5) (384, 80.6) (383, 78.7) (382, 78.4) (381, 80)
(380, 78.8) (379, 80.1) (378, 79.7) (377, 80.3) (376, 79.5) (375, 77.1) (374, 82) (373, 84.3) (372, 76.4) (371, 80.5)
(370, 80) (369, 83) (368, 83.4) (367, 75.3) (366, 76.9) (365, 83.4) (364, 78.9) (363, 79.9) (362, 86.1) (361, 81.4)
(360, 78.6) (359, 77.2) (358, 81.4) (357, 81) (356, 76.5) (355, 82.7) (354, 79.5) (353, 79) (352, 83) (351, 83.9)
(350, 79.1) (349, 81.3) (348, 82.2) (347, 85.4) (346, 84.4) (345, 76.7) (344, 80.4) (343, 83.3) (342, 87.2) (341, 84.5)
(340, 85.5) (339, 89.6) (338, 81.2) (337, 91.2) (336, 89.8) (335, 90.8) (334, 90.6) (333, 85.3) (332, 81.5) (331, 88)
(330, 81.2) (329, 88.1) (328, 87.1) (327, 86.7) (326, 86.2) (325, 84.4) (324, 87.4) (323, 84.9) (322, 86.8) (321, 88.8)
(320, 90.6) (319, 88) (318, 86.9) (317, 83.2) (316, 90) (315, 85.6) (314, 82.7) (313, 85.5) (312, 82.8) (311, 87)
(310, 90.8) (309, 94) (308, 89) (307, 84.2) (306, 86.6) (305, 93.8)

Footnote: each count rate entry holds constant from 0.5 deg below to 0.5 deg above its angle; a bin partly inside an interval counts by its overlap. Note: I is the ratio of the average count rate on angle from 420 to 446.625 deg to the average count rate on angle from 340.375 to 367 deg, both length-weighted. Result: 1.0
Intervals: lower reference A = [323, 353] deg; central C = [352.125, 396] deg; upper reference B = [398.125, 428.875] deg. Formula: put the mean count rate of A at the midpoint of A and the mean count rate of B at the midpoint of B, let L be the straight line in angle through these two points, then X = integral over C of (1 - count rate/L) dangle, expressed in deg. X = 1.97 deg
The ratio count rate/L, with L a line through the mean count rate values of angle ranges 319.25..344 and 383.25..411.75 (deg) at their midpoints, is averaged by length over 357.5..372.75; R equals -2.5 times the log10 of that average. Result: 0.05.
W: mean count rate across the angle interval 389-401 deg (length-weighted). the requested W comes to 81.6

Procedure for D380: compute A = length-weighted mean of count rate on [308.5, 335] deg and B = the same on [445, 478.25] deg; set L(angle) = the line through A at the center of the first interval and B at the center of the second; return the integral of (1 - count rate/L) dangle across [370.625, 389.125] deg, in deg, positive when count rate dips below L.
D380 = 0.9 deg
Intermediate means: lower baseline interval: 86.8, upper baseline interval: 80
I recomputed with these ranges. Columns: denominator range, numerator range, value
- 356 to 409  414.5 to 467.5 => 1.01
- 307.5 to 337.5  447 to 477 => 0.92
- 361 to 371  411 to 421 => 1.03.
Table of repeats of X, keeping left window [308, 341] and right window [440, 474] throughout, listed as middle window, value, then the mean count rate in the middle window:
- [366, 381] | 0.8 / 79.9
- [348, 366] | 1.0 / 80.7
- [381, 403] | 0.7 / 81.1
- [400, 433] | -0.1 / 82.7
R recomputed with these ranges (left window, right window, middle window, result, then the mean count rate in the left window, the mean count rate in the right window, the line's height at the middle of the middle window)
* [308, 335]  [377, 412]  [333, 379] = 0.03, 86.8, 81.1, 84.1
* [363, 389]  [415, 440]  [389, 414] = -0.02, 79.9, 82.2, 81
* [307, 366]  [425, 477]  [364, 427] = 0.01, 84.6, 80.6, 82.5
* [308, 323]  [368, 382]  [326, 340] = -0.02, 87.3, 80.2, 85.2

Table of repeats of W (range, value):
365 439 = 81.5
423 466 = 81.4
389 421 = 82.1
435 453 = 79.8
